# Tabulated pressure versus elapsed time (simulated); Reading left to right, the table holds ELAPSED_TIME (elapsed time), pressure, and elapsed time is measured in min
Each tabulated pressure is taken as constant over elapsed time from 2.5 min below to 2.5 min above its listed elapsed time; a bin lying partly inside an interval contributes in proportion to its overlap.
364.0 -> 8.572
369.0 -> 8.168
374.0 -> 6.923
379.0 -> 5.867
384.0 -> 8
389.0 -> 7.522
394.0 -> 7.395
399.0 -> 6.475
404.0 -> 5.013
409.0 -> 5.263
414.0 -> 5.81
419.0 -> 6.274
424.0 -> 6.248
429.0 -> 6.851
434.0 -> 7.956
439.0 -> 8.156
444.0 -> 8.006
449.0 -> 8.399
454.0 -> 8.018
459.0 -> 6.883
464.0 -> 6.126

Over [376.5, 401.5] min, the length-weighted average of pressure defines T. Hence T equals 7.05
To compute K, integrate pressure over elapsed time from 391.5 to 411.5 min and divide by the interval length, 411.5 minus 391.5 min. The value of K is 6.04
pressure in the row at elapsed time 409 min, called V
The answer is 5.263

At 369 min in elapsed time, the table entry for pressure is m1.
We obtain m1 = 8.168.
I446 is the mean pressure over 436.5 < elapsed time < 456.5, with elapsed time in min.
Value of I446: 8.14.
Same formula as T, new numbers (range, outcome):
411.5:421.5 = 6.04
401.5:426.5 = 5.72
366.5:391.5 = 7.3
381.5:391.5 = 7.76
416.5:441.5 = 7.1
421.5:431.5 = 6.55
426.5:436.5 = 7.4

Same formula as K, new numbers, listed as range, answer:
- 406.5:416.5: 5.54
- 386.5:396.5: 7.46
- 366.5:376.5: 7.55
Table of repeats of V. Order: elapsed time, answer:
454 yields 8.018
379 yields 5.867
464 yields 6.126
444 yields 8.006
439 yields 8.156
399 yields 6.475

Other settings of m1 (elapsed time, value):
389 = 7.522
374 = 6.923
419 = 6.274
